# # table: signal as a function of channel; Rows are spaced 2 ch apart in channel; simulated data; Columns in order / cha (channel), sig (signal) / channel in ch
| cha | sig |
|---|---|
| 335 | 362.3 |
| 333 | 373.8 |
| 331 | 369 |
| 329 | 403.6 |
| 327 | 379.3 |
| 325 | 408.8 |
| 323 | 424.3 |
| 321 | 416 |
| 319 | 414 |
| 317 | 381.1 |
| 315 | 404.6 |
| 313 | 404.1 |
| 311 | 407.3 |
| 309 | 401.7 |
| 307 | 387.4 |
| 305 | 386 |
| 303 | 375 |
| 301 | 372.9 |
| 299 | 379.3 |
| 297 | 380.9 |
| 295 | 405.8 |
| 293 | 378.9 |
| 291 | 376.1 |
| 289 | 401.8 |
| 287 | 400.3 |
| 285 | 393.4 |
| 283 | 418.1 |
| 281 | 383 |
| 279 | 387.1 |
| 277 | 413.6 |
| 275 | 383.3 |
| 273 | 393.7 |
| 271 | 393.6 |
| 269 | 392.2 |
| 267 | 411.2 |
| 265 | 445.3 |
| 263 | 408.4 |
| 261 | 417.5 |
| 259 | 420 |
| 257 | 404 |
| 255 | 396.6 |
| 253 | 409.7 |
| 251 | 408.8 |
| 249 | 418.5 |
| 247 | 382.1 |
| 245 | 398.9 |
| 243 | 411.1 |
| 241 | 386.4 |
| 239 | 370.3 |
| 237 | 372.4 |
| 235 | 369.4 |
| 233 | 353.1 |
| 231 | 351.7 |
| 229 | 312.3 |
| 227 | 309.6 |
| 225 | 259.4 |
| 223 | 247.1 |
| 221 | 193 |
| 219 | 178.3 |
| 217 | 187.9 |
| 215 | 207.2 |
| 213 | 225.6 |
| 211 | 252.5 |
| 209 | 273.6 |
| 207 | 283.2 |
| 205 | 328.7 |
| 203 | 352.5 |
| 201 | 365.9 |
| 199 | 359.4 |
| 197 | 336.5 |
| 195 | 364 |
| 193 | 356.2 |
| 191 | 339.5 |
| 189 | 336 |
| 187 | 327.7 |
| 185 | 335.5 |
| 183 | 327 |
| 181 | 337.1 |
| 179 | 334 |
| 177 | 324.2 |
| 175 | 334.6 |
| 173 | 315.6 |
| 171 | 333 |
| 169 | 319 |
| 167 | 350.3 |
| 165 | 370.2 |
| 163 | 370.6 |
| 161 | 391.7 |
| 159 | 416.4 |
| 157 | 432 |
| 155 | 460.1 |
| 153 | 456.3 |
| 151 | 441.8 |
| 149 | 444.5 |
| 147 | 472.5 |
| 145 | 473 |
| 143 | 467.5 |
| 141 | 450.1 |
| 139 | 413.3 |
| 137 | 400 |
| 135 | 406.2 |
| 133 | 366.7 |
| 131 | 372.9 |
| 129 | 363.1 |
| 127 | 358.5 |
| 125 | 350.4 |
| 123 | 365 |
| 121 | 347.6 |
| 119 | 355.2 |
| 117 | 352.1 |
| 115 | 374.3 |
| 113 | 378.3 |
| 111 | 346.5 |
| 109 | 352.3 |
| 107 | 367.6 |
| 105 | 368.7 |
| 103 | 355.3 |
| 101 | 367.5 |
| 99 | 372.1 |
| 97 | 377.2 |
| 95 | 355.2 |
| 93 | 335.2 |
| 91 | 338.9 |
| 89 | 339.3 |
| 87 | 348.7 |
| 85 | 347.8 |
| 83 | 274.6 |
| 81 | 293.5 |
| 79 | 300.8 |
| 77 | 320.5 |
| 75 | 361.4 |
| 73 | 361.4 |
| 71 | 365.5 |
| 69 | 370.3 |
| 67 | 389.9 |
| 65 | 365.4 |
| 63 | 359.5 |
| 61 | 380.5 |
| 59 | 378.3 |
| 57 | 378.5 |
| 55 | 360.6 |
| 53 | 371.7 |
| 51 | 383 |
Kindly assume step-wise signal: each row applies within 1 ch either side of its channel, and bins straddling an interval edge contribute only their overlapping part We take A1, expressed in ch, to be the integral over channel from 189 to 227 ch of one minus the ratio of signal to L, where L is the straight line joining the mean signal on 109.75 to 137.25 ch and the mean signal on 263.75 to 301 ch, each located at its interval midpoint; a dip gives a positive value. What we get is 9.5 ch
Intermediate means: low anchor 366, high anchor 396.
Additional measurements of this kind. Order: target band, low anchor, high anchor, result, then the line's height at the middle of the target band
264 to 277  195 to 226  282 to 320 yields -1.90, 353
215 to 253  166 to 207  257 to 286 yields 4.98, 375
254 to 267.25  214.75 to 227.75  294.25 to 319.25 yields -4.95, 302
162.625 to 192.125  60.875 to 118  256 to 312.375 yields 2.85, 372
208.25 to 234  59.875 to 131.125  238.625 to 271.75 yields 8.93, 394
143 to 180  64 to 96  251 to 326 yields -2.98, 364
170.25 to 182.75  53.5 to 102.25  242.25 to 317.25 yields 1.51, 375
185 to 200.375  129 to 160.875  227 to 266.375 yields 2.42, 410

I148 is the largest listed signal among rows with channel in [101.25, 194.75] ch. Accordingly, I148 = 473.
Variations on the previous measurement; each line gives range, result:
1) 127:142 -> 450.1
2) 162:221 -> 370.6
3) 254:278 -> 445.3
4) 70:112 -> 377.2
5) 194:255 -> 418.5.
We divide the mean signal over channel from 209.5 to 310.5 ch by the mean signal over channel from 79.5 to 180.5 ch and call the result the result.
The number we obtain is 0.97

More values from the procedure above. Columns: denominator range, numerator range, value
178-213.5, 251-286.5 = 1.24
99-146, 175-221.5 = 0.80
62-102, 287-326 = 1.14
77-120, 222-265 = 1.08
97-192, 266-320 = 1.05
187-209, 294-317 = 1.16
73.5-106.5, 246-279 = 1.19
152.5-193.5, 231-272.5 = 1.11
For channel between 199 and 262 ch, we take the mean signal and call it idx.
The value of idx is 331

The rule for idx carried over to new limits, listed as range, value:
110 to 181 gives 385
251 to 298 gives 401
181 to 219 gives 306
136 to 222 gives 350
